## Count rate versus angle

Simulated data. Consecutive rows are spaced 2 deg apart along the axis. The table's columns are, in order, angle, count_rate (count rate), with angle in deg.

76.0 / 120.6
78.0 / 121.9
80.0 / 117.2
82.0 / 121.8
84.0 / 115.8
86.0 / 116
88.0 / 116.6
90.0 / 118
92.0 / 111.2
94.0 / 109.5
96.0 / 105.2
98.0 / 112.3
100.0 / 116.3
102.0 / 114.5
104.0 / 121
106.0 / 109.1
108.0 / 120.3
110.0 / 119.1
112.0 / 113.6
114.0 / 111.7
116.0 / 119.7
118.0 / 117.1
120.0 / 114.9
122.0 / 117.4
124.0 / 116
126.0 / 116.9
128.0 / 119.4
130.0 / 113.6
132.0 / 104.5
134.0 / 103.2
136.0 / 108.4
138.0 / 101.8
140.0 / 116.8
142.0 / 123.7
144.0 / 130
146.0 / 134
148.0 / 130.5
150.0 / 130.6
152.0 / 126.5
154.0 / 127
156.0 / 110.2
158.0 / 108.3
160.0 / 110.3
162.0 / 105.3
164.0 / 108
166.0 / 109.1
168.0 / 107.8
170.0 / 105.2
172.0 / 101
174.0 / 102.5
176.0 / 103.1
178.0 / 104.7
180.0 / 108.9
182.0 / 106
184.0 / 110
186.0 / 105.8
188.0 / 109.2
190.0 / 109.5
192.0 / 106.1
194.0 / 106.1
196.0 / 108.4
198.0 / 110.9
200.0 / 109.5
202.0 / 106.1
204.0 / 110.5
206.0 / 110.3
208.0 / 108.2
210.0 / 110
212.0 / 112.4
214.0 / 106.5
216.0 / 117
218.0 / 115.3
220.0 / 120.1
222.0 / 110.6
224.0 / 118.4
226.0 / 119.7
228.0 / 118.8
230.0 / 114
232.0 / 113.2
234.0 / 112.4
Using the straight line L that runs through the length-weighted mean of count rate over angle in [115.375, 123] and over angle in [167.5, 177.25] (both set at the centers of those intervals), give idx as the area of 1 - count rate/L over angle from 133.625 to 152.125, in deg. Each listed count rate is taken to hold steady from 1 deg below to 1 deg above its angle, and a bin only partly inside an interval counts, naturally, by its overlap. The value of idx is -1.6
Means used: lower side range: 117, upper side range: 104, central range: 121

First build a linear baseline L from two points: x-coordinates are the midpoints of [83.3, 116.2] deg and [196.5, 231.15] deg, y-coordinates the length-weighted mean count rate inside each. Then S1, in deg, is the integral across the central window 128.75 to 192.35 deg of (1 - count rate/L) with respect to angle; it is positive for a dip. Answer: 0.9 deg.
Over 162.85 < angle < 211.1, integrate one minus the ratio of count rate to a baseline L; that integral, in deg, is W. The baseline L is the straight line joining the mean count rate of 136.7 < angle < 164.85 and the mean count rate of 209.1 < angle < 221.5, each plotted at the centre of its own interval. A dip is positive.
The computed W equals 3.5 deg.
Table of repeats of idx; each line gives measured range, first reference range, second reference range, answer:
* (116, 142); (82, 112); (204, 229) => 0.3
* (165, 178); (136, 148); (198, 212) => 1.2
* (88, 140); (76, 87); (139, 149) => 4.0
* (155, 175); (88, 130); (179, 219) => 0.9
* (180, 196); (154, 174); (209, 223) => 0.4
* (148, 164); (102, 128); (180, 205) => -0.7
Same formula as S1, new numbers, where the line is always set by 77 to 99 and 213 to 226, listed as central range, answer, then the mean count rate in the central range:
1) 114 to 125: -0.1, 117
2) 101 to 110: -0.1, 117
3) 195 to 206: 0.6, 109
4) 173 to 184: 0.9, 105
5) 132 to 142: 0.5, 109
